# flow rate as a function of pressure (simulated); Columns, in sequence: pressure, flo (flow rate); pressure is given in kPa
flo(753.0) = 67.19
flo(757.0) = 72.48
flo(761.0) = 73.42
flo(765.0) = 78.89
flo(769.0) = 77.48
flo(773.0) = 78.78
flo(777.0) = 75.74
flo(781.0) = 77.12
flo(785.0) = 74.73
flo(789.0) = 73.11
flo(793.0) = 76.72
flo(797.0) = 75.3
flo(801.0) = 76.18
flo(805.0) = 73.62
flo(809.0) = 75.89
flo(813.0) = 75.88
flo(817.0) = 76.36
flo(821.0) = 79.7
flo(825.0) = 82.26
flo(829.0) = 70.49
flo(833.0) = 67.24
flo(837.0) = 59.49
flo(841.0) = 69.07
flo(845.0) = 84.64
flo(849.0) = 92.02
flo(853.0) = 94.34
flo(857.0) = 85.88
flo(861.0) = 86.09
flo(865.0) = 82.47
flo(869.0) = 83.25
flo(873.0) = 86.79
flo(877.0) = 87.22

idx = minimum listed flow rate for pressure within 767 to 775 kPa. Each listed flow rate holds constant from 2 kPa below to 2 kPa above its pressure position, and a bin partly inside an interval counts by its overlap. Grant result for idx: 77.48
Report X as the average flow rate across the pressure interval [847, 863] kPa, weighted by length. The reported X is 89.6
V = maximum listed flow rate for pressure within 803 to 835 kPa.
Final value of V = 82.26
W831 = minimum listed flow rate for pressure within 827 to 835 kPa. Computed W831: 67.24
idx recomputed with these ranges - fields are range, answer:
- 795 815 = 73.62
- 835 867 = 59.49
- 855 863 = 85.88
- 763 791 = 73.11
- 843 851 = 84.64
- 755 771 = 72.48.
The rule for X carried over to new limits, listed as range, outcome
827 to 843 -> 66.6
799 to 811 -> 75.2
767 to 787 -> 76.8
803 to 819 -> 75.4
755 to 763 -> 73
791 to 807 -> 75.5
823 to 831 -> 76.4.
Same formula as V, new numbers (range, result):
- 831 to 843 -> 69.07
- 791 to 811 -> 76.72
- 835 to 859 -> 94.34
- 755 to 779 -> 78.89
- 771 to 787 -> 78.78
